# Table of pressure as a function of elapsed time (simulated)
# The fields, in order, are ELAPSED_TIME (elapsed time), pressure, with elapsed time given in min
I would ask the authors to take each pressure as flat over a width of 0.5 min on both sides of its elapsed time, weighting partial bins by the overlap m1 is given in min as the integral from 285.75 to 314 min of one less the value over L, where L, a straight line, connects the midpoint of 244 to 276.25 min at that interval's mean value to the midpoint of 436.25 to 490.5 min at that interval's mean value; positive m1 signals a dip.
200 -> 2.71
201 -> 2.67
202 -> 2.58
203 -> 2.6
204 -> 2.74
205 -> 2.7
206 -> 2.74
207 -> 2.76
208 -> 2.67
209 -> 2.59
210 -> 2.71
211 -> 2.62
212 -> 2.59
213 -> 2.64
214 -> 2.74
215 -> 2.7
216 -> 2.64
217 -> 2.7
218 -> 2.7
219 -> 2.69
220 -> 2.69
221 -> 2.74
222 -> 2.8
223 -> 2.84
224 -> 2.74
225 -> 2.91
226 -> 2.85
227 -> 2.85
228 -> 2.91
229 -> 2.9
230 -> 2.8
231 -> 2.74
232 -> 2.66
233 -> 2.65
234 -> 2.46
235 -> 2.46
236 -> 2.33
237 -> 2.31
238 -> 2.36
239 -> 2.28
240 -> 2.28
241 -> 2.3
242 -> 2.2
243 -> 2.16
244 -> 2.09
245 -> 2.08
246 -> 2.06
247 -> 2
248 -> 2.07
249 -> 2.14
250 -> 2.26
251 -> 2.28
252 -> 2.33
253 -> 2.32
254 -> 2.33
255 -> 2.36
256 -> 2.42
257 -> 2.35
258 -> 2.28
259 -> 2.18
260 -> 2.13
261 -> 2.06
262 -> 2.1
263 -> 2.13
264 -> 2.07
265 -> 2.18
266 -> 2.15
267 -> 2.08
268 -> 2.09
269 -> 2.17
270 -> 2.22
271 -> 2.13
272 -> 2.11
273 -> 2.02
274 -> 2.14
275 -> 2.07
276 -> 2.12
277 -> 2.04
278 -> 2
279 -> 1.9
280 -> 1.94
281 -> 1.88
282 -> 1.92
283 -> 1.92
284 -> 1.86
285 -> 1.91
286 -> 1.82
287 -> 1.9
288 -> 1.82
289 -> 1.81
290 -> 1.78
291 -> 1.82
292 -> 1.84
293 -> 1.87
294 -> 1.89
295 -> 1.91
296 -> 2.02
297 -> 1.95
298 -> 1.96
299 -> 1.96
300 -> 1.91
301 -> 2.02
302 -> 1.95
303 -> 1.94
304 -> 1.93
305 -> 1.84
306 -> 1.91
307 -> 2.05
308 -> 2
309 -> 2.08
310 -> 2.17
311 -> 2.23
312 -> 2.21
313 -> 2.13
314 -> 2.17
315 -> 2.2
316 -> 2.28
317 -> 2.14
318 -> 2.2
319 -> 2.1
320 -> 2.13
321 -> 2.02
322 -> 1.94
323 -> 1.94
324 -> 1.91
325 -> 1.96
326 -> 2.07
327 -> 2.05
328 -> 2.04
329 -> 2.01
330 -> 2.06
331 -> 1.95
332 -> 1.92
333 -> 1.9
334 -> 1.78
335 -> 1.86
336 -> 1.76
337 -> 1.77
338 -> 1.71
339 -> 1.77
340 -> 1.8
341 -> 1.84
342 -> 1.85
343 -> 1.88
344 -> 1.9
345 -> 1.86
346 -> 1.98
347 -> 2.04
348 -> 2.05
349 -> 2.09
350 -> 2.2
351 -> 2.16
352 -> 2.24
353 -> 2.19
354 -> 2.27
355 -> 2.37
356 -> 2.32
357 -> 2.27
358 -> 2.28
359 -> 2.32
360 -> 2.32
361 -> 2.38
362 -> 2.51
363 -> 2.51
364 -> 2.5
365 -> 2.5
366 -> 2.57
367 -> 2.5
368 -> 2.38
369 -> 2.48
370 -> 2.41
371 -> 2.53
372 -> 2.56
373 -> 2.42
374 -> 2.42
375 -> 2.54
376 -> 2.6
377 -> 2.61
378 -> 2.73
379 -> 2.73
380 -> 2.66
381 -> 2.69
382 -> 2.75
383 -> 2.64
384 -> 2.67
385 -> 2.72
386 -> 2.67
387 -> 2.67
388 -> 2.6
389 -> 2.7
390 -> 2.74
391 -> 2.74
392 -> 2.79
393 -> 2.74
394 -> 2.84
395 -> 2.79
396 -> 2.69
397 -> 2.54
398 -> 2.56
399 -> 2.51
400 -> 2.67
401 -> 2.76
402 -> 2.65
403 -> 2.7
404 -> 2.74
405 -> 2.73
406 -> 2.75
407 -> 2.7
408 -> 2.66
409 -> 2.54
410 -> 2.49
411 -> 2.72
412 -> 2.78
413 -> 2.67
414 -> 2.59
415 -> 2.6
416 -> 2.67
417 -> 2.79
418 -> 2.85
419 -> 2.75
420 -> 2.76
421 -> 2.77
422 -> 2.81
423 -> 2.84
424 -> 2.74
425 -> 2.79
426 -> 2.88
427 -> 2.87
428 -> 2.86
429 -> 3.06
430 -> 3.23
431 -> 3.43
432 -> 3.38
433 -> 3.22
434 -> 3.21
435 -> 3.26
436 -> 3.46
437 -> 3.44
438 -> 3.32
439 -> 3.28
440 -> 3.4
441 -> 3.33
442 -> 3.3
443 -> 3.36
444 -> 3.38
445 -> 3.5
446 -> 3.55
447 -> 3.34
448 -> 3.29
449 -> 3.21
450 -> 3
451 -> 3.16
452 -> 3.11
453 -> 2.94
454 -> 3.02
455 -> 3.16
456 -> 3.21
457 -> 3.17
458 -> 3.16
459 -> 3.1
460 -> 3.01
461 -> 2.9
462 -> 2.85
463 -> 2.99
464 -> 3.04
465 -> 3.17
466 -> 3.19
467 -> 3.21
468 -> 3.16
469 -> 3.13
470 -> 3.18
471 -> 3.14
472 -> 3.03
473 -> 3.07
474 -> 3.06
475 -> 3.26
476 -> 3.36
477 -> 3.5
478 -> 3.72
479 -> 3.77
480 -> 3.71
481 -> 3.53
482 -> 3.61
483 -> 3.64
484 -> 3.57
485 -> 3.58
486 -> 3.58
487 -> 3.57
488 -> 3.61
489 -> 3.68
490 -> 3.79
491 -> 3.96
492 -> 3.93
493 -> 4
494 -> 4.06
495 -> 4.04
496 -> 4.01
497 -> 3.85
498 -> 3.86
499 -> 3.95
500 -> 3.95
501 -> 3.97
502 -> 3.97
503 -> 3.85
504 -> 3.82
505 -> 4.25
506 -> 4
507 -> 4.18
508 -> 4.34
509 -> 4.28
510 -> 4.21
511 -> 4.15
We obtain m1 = 5.1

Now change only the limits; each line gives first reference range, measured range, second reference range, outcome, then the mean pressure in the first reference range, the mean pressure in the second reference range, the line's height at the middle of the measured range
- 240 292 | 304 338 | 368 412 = 4.6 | 2.09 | 2.65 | 2.34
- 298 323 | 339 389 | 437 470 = 2.4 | 2.06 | 3.19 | 2.48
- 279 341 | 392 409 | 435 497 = 0.6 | 1.96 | 3.38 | 2.78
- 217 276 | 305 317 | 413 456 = 2.3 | 2.36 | 3.09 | 2.61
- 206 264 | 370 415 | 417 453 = 5.1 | 2.47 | 3.14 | 3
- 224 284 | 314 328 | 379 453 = 2.5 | 2.26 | 2.9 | 2.53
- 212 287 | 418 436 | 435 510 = 1.4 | 2.32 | 3.49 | 3.25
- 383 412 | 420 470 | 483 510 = 1.9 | 2.68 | 3.91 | 3.27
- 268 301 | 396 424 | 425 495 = 2.3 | 1.96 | 3.32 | 2.93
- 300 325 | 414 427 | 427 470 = 0.9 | 2.06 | 3.2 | 2.96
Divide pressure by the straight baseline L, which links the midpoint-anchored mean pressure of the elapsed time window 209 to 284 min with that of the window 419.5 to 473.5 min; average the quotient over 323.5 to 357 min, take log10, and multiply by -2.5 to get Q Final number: 0.34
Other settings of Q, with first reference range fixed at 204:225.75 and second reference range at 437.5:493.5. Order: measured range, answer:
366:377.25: 0.24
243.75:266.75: 0.27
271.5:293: 0.43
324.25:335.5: 0.46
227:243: 0.10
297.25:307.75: 0.44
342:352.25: 0.44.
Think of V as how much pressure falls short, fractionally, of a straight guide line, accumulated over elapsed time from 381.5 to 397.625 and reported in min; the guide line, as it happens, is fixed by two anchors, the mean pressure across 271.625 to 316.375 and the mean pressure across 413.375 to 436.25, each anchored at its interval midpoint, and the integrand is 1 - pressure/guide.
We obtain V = -0.1 min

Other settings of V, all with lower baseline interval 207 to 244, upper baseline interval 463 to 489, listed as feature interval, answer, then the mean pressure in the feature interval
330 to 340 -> 3.8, 1.84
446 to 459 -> 0.6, 3.16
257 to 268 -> 2.3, 2.14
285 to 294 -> 3.1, 1.84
